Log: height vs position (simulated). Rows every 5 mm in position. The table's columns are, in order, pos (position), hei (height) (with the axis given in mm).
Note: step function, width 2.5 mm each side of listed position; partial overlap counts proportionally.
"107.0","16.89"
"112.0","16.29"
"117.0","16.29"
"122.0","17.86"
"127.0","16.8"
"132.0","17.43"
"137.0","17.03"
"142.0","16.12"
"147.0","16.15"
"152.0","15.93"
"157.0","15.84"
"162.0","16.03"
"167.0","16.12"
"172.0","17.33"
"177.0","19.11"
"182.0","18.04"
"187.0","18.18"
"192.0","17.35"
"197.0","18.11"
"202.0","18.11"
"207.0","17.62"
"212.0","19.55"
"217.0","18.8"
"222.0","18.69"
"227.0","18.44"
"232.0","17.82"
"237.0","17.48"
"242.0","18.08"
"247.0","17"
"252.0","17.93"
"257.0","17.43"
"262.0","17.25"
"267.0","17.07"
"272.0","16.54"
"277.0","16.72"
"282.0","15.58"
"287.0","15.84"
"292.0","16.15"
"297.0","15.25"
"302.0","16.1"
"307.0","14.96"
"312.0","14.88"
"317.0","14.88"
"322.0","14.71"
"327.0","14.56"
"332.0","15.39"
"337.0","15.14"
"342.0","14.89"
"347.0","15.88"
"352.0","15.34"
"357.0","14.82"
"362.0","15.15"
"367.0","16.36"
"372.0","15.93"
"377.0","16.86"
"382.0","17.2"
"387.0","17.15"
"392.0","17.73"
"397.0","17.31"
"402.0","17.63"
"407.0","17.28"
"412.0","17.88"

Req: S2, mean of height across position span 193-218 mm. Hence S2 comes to 18.4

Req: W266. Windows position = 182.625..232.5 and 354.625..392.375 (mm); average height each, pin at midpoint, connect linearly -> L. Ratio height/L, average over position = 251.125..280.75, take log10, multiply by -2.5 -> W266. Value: 0.03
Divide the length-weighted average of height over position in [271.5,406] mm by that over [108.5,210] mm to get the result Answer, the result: 0.93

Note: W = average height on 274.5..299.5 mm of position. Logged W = 15.9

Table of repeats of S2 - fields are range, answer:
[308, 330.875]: 14.8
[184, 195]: 17.8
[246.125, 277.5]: 17.2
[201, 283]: 17.7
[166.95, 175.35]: 17.1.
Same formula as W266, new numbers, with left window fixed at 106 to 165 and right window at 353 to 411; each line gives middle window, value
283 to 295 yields 0.047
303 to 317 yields 0.109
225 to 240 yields -0.082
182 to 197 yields -0.082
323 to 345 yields 0.113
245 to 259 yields -0.055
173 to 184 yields -0.116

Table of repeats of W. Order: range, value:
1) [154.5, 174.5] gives 16.3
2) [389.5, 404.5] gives 17.6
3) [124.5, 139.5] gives 17.1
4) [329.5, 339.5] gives 15.3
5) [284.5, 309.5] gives 15.7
